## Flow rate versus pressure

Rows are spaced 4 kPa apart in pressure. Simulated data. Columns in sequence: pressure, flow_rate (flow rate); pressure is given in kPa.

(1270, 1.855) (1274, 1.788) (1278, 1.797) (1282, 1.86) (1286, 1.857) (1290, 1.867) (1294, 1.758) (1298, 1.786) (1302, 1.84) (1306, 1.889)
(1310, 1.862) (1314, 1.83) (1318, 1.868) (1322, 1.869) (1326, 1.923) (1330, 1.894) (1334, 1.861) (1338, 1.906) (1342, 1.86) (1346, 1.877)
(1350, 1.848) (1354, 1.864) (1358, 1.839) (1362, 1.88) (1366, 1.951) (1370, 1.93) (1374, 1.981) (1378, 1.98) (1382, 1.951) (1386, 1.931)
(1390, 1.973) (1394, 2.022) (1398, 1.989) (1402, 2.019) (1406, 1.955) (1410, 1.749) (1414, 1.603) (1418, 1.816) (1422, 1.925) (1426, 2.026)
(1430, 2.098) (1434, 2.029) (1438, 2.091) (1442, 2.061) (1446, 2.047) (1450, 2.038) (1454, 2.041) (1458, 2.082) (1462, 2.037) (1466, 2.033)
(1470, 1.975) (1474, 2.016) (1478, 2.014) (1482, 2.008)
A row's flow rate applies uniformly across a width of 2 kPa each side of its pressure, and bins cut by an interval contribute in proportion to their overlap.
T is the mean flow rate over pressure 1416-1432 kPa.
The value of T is 1.97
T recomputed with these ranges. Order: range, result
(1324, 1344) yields 1.89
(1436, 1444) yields 2.08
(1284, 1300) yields 1.82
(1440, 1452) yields 2.05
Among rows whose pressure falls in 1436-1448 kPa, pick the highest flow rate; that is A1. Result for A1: 2.091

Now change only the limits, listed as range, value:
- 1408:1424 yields 1.925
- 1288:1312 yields 1.889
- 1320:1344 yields 1.923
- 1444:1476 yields 2.082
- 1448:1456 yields 2.041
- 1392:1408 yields 2.022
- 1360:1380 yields 1.981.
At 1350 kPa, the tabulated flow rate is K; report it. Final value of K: 1.848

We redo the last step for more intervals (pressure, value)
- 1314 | 1.83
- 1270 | 1.855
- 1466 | 2.033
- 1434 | 2.029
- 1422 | 1.925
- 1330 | 1.894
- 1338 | 1.906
